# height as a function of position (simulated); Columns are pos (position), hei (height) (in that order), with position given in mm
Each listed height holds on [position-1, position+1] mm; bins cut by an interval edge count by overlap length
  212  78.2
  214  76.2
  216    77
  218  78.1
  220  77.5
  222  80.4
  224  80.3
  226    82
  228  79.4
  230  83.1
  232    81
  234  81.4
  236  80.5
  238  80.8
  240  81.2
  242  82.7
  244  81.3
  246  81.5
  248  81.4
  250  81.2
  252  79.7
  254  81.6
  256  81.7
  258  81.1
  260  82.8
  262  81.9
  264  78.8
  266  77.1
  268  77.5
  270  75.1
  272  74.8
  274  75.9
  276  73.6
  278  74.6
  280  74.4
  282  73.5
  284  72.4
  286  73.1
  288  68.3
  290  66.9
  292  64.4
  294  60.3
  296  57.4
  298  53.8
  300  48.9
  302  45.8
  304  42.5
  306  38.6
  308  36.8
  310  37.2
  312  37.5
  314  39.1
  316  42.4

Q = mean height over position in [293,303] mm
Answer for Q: 53.2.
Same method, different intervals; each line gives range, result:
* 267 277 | 75.4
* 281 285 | 73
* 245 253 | 81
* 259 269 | 79.6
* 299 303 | 47.3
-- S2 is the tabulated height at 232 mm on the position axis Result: 81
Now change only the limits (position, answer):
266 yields 77.1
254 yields 81.6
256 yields 81.7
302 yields 45.8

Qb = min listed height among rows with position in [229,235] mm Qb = 81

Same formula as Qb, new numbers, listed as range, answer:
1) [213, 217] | 76.2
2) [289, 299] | 53.8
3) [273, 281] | 73.6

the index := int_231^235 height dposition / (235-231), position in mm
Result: 81.2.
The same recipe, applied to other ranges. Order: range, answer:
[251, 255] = 80.7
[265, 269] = 77.3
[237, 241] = 81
